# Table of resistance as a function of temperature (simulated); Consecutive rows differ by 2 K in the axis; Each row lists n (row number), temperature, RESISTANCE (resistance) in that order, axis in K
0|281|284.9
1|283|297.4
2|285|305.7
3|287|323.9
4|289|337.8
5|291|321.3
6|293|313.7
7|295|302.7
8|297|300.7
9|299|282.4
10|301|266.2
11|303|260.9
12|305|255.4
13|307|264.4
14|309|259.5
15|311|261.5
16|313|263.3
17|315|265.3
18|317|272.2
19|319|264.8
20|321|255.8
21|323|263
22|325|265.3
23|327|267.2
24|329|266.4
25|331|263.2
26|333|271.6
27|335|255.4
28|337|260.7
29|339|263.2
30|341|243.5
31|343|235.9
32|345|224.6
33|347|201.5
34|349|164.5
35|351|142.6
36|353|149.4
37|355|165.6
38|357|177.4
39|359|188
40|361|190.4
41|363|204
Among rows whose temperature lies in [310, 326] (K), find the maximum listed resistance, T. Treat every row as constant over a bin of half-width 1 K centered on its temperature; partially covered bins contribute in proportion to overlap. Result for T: 272.2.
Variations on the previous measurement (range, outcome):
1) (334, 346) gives 263.2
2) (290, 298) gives 321.3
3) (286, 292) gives 337.8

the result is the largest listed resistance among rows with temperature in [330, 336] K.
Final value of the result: 271.6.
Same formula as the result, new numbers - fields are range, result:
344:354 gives 224.6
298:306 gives 282.4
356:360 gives 188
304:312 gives 264.4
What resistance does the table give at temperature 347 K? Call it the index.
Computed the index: 201.5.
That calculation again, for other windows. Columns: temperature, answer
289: 337.8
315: 265.3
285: 305.7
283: 297.4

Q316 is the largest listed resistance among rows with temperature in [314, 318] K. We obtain 272.2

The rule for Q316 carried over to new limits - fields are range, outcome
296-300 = 300.7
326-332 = 267.2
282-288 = 323.9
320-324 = 263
